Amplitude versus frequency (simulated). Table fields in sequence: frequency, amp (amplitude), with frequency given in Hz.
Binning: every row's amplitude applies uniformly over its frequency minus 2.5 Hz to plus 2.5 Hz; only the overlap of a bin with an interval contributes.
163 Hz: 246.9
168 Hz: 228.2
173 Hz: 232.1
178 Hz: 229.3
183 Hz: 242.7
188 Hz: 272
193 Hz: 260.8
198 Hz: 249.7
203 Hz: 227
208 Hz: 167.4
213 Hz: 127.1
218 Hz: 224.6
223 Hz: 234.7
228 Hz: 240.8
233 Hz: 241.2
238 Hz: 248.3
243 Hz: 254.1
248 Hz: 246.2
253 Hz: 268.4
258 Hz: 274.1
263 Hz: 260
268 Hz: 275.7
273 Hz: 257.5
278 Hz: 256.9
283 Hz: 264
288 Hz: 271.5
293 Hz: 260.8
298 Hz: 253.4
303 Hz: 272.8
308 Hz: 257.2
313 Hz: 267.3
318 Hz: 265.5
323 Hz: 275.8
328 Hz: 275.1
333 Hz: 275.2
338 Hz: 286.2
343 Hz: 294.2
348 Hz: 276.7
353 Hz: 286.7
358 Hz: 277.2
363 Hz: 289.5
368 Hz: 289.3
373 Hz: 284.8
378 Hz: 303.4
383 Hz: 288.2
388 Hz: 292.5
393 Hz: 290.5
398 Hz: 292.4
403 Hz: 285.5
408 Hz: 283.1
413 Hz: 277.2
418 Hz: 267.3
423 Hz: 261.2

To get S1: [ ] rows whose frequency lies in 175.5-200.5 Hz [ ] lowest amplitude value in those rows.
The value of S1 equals 229.3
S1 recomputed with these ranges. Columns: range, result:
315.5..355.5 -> 265.5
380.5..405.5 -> 285.5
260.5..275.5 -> 257.5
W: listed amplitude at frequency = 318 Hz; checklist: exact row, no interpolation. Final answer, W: 265.5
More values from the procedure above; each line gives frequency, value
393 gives 290.5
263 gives 260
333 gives 275.2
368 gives 289.3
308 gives 257.2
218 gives 224.6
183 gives 242.7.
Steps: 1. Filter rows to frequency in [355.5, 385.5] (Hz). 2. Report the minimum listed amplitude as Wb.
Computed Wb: 277.2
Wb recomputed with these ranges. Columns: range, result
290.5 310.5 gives 253.4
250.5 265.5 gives 260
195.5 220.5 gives 127.1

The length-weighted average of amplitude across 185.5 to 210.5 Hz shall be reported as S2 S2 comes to 235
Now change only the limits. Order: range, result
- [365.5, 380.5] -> 292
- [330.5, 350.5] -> 283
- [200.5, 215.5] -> 174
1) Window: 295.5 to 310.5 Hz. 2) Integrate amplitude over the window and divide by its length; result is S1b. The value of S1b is 261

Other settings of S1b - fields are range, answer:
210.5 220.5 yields 176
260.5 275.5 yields 264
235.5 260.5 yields 258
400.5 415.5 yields 282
